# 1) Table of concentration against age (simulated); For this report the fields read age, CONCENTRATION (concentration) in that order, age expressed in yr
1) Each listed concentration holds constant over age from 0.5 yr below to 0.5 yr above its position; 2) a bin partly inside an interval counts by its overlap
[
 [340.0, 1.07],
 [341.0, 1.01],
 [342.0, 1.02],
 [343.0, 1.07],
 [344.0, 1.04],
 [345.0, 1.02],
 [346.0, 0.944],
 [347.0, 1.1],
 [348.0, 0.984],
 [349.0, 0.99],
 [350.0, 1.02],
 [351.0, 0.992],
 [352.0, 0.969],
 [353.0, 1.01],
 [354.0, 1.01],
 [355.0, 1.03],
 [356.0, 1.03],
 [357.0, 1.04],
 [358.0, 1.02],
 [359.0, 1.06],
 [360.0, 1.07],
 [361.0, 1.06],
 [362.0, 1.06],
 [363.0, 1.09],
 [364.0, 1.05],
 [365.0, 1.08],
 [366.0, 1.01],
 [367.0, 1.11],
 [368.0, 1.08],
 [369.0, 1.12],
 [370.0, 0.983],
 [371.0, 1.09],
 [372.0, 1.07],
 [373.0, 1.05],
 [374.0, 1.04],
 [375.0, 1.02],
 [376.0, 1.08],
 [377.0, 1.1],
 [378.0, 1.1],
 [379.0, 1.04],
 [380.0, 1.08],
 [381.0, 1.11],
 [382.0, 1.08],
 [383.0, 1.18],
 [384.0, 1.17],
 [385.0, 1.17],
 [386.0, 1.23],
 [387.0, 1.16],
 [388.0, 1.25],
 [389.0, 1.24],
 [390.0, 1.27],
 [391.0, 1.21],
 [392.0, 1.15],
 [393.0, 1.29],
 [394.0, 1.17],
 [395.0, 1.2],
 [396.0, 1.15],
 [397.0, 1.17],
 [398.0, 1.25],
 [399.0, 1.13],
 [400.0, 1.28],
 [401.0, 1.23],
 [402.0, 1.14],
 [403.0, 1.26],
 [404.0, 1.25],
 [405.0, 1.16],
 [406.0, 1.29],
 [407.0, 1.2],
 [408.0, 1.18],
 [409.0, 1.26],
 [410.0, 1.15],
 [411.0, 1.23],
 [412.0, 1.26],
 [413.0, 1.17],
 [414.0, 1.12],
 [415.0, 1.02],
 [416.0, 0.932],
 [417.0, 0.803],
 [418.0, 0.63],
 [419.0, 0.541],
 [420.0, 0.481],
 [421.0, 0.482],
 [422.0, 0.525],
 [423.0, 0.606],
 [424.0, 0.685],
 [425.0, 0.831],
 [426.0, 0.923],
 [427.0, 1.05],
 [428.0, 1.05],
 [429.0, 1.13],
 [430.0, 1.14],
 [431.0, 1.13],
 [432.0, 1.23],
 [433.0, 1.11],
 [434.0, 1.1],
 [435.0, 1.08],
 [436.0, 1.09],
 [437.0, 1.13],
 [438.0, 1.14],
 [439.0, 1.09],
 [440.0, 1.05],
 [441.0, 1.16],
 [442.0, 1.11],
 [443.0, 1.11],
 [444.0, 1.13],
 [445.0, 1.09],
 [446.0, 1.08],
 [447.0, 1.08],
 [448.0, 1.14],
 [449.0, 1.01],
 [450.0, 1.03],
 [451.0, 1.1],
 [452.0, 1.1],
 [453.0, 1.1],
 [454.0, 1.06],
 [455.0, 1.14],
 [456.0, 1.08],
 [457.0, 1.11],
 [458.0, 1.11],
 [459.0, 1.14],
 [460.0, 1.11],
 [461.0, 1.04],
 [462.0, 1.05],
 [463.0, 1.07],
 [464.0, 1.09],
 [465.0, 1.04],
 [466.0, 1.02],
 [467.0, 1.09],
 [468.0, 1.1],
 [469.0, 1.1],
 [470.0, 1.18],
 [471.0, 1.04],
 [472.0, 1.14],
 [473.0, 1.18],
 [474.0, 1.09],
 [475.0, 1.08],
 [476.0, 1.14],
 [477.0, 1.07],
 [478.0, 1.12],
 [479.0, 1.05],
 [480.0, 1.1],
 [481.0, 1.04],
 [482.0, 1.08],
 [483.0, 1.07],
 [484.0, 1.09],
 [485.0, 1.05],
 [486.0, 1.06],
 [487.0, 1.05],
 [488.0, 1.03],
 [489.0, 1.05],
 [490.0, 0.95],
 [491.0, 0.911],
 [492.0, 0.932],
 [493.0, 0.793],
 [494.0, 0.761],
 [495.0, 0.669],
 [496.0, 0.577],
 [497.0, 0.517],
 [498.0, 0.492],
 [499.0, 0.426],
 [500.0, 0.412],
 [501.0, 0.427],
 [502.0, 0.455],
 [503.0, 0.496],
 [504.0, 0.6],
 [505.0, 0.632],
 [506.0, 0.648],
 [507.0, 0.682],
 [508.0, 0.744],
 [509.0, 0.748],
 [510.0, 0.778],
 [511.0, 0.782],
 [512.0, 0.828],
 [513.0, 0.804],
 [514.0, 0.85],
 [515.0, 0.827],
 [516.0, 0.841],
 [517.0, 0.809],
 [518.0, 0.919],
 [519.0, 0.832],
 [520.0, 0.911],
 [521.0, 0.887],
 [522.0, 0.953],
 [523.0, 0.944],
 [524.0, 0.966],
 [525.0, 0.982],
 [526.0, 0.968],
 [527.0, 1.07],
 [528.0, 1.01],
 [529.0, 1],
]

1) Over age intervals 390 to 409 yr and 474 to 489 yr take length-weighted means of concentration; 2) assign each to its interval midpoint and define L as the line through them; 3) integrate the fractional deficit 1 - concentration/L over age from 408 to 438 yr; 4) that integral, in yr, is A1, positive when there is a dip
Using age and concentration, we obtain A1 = 5.2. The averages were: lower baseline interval 1.21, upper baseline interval 1.07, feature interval 0.968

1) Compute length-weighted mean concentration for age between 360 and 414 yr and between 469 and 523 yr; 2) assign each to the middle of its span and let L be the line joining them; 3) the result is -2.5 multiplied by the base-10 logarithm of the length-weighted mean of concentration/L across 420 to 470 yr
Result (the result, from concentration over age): -0.05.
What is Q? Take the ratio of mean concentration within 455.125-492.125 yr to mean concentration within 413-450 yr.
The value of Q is 1.1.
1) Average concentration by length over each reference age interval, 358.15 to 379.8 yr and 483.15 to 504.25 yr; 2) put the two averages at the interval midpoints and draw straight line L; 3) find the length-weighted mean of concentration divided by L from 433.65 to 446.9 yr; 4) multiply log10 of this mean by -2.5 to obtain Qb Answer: -0.24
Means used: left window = 1.06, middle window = 1.1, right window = 0.757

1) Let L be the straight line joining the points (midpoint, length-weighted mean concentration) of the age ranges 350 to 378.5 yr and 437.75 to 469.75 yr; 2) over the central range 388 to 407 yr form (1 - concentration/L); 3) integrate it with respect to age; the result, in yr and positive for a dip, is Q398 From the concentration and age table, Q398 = -2.7 yr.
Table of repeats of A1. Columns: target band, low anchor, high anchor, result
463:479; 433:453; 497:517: -3.4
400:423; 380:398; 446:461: 2.9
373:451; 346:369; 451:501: -4.9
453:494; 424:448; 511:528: -2.6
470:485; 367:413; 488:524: -4.3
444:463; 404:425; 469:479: -0.6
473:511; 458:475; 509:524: 5.6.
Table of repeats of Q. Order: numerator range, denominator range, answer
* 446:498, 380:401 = 0.86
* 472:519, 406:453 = 0.83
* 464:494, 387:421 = 0.94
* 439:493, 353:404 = 0.96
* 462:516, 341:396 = 0.82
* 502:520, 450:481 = 0.69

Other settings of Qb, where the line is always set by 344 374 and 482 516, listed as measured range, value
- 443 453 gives -0.25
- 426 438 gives -0.23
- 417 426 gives 0.41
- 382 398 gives -0.22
